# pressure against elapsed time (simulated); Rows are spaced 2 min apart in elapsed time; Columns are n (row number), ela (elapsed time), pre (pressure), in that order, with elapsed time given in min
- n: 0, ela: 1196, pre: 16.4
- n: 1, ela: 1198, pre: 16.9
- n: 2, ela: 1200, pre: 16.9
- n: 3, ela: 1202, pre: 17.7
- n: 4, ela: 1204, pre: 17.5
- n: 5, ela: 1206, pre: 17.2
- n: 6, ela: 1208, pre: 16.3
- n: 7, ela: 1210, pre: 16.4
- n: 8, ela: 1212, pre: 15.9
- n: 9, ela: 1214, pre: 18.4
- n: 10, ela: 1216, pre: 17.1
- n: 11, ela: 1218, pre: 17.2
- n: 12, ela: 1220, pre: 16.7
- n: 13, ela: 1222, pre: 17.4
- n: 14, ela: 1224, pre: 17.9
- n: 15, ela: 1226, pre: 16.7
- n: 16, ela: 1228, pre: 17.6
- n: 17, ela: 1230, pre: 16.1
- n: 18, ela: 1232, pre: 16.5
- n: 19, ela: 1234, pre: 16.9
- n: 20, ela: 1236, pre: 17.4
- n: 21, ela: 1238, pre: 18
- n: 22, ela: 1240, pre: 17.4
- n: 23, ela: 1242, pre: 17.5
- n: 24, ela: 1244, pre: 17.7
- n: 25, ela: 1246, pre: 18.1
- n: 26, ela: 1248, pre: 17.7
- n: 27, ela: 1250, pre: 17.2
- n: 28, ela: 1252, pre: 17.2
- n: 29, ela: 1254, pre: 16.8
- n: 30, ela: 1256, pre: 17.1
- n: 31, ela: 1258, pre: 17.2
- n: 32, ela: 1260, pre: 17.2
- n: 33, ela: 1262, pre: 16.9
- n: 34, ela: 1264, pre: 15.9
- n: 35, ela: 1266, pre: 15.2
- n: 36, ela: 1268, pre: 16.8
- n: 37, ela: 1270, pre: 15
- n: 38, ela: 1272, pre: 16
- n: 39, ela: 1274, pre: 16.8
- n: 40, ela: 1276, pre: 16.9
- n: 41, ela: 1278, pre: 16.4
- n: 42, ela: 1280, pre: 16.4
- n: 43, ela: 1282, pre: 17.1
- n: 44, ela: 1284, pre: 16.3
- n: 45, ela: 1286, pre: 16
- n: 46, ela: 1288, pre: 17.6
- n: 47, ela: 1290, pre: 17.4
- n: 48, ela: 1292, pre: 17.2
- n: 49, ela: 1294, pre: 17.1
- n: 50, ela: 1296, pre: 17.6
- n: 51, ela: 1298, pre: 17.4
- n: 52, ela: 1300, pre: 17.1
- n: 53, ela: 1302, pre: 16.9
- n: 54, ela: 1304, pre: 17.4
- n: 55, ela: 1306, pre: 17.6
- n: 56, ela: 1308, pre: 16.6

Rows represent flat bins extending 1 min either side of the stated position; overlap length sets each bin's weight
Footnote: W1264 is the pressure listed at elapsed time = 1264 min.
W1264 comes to 15.9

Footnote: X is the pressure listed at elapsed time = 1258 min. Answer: 17.2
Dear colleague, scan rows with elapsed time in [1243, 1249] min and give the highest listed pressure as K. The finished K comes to 18.1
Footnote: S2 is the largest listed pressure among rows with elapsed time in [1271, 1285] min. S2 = 17.1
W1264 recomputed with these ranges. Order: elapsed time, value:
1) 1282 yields 17.1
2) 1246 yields 18.1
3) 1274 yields 16.8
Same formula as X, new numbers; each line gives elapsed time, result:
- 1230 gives 16.1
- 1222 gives 17.4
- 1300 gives 17.1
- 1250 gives 17.2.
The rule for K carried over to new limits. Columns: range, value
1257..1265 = 17.2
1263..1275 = 16.8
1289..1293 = 17.4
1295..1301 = 17.6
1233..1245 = 18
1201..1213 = 17.7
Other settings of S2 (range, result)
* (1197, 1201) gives 16.9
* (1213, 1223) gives 18.4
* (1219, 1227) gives 17.9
